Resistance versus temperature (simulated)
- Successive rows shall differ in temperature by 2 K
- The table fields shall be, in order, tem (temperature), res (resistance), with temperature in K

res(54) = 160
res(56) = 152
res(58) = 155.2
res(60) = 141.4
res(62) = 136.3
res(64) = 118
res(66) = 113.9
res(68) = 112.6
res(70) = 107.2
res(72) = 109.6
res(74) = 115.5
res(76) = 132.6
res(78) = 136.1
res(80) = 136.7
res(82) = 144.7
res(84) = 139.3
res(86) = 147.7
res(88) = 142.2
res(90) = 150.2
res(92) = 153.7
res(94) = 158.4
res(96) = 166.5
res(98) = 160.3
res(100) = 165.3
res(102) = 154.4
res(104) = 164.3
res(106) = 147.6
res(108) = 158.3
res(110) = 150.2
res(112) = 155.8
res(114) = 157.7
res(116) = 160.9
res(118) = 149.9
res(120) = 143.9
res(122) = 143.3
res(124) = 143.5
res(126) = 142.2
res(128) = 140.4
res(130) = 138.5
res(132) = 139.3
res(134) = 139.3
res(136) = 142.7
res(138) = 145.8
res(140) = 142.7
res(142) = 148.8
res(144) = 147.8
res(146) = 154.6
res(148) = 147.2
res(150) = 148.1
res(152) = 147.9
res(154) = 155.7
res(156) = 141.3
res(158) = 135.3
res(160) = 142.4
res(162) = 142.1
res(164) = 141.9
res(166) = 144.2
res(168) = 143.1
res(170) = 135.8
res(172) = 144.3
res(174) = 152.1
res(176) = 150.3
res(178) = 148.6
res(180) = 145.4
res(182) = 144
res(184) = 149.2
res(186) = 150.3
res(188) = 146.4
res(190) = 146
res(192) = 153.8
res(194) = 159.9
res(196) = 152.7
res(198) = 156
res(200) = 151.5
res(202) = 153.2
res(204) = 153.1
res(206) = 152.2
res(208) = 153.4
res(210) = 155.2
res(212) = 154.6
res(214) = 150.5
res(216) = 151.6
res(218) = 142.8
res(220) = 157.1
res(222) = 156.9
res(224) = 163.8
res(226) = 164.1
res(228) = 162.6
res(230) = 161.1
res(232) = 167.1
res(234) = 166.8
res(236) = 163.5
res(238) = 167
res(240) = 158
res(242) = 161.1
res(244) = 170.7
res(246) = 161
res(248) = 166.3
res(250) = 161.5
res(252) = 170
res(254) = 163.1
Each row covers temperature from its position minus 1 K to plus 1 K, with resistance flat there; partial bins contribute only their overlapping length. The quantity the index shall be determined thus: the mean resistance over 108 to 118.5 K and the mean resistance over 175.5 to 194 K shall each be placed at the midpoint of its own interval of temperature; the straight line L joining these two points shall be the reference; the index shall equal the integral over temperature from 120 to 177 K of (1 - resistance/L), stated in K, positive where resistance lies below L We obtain 2.94 K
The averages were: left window 155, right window 149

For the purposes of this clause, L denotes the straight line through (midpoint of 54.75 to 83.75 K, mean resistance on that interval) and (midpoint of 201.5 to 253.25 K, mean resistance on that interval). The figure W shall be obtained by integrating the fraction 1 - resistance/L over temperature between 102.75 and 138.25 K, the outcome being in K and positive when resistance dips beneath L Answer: -2.2 K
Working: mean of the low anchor 130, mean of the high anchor 160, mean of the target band 148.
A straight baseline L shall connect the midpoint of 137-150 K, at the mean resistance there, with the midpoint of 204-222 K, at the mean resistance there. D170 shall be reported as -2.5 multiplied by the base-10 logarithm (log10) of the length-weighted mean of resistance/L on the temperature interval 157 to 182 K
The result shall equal 0.04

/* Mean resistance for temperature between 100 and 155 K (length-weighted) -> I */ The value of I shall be 149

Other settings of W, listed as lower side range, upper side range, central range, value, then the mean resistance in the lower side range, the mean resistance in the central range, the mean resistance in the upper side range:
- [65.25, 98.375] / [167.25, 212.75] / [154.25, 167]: 0.38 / 137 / 142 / 150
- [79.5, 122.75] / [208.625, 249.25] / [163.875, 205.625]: 2.28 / 153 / 149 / 160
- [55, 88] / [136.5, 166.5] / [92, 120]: -3.96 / 132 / 157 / 146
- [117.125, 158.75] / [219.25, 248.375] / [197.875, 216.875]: 0.60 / 145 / 153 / 163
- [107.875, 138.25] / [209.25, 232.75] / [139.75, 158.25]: 0.23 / 147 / 148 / 157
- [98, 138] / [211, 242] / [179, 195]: 0.65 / 150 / 149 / 159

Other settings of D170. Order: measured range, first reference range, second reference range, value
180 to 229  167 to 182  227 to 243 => 0.01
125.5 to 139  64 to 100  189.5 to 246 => 0.03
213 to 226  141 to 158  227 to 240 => 0.05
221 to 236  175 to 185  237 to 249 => -0.02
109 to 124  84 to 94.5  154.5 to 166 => -0.04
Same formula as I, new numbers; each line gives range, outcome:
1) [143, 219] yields 149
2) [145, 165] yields 146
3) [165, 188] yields 146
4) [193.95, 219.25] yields 153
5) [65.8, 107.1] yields 141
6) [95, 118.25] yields 158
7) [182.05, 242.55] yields 156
